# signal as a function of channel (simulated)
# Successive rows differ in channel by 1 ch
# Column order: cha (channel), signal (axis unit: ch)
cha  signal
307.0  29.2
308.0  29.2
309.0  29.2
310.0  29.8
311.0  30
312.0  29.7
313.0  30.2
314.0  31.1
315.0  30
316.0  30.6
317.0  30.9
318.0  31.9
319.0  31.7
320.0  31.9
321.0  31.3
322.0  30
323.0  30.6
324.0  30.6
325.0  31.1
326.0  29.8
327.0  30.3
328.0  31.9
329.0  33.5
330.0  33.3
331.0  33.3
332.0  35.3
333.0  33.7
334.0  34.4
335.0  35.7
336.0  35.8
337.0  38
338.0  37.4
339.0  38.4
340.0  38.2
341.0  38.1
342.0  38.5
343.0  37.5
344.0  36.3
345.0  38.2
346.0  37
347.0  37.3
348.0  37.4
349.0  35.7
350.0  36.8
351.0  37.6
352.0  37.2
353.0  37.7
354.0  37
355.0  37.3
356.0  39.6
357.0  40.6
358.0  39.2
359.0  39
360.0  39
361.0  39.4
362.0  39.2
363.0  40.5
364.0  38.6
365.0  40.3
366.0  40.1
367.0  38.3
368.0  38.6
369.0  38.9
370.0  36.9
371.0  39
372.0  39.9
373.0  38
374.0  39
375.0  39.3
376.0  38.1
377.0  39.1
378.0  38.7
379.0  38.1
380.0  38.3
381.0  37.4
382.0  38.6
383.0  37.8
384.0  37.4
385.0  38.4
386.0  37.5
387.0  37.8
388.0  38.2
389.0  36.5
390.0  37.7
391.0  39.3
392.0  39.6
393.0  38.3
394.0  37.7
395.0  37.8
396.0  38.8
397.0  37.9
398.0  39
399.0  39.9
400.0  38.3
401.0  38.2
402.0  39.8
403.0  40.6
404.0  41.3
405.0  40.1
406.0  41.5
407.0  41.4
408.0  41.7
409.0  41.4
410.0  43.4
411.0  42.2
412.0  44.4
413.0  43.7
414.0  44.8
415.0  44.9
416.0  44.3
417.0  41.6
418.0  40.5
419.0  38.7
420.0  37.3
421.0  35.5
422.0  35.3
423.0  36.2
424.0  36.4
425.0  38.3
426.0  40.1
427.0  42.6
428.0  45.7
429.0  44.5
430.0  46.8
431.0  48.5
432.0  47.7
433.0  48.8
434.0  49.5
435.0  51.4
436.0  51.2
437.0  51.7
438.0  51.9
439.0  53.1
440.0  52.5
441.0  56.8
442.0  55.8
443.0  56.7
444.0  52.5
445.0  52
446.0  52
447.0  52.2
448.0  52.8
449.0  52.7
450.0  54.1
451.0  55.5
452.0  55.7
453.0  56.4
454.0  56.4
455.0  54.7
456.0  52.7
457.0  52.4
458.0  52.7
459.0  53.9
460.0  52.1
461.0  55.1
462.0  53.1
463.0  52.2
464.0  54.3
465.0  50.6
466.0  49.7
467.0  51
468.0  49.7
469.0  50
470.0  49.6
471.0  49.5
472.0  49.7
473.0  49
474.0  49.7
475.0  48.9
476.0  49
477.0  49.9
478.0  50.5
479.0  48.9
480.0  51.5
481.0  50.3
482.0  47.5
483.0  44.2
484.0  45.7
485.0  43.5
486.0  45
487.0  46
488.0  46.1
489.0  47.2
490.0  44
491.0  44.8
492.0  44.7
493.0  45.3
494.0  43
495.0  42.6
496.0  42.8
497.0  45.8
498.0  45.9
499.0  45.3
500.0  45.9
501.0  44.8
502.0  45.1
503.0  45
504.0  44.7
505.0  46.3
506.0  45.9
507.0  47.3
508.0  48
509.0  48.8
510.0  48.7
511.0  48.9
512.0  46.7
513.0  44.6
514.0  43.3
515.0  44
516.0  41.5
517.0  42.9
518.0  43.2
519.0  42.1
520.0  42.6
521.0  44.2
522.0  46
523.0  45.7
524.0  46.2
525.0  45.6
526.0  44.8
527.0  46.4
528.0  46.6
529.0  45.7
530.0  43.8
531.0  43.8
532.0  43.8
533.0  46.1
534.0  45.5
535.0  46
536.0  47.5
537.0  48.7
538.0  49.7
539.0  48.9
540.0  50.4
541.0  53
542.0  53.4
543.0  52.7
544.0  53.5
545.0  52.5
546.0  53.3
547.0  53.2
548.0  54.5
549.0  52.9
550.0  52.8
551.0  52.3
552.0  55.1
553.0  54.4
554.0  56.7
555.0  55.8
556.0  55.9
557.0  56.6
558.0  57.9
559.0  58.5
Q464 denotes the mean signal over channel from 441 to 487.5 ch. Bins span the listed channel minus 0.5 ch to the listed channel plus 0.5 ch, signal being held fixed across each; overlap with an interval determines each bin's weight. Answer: 51.3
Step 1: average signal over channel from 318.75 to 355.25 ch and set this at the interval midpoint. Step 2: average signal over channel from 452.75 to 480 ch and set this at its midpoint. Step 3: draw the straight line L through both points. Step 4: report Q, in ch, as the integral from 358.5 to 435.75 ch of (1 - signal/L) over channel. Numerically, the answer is 4.2 ch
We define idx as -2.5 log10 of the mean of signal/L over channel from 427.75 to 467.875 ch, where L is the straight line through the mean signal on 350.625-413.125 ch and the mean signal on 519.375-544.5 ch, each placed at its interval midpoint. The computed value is -0.22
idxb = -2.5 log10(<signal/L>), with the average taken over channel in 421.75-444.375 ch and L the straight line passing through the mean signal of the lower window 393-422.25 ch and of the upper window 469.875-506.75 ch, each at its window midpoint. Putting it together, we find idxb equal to -0.13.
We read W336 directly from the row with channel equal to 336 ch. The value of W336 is 35.8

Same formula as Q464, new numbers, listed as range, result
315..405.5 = 36.9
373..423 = 39.5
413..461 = 48.5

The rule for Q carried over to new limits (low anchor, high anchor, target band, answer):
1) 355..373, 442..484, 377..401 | 2.3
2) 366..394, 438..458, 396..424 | 2.9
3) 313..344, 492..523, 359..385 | -1.8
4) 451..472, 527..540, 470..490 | 1.2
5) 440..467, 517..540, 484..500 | 1.5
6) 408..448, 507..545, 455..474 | -2.2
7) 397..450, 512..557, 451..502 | -2.6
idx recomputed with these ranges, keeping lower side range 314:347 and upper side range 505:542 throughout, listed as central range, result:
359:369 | -0.094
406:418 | -0.101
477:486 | -0.102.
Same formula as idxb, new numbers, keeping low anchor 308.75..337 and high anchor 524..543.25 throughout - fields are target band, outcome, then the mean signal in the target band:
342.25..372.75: -0.12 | 38.3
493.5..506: 0.00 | 44.8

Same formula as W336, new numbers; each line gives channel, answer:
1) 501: 44.8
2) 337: 38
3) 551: 52.3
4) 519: 42.1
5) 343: 37.5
